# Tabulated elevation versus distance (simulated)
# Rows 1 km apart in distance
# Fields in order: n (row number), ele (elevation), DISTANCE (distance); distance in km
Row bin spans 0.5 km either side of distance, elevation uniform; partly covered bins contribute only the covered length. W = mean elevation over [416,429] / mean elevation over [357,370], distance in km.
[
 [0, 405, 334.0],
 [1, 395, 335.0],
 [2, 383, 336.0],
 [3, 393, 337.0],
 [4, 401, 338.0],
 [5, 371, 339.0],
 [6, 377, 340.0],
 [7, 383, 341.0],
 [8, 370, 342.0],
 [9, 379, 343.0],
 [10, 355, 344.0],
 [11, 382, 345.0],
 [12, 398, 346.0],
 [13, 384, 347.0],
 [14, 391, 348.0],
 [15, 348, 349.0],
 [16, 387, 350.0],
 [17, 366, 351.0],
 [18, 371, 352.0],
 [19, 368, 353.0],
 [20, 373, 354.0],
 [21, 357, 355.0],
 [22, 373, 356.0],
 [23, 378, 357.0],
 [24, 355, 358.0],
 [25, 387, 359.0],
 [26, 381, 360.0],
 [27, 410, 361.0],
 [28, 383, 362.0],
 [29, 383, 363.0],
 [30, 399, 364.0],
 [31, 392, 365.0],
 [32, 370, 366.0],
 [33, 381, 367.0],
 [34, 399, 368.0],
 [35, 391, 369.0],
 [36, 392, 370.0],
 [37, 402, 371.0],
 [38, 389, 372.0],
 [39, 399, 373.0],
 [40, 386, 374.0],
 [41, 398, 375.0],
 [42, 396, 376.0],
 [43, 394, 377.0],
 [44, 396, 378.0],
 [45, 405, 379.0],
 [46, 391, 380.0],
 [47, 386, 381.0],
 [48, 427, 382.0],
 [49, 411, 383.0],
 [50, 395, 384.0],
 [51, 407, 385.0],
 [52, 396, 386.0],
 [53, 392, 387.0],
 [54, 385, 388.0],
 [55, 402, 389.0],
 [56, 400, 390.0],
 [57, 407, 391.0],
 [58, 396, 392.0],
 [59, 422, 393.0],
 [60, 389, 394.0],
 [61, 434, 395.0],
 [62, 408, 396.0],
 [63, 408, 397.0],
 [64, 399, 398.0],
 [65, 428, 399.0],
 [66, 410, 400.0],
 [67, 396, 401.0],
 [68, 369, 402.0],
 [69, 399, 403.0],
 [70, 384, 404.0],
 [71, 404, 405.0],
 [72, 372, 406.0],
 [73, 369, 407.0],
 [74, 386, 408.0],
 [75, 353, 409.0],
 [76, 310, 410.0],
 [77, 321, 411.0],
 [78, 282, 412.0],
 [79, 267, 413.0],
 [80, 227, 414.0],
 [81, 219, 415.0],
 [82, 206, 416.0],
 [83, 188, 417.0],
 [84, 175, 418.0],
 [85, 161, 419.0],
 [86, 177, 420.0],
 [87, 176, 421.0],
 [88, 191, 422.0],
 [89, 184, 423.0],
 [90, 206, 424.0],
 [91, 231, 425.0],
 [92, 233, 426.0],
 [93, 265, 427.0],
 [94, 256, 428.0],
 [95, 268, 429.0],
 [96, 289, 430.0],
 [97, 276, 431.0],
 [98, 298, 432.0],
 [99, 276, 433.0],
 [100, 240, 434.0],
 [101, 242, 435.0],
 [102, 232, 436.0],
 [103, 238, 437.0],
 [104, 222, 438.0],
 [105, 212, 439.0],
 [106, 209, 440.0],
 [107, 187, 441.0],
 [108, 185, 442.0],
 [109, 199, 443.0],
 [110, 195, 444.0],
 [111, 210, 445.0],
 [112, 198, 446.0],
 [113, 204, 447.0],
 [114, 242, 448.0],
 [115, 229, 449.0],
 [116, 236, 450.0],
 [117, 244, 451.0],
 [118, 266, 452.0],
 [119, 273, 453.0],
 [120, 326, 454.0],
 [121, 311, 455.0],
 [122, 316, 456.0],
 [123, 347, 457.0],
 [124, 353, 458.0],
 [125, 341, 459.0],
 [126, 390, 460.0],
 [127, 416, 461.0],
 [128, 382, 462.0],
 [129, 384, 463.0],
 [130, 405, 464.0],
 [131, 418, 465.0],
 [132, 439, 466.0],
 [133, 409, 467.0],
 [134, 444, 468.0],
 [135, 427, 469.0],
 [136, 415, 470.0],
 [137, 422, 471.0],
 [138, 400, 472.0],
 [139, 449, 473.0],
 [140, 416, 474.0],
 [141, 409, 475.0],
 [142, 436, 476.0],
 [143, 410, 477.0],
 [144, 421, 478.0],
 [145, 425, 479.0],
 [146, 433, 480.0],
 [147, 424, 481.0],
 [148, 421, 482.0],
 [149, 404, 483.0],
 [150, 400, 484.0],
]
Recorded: 0.5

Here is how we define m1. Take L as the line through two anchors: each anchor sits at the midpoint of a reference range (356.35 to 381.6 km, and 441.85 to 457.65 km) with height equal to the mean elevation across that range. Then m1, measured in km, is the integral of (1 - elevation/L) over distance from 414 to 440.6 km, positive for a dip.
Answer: 5.8 km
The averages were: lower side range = 390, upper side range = 251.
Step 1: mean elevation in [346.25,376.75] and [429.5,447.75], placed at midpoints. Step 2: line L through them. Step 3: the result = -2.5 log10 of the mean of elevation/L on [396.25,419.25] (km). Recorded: -0.115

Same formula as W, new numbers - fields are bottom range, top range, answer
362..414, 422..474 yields 0.76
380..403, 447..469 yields 0.85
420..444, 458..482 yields 1.80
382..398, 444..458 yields 0.65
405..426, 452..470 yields 1.47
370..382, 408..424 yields 0.59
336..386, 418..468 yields 0.70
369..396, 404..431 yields 0.65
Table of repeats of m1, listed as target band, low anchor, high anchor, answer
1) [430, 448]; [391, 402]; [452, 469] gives 7.3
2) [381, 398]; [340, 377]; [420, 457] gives -4.1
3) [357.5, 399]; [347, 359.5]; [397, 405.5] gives -1.1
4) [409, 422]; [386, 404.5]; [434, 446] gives 3.7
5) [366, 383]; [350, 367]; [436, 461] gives -1.8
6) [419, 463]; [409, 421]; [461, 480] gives 8.9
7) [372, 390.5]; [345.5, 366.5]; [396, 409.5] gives -0.6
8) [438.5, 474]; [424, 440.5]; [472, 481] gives 3.2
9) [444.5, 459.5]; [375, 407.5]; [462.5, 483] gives 5.1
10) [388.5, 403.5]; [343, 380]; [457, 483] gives -0.5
